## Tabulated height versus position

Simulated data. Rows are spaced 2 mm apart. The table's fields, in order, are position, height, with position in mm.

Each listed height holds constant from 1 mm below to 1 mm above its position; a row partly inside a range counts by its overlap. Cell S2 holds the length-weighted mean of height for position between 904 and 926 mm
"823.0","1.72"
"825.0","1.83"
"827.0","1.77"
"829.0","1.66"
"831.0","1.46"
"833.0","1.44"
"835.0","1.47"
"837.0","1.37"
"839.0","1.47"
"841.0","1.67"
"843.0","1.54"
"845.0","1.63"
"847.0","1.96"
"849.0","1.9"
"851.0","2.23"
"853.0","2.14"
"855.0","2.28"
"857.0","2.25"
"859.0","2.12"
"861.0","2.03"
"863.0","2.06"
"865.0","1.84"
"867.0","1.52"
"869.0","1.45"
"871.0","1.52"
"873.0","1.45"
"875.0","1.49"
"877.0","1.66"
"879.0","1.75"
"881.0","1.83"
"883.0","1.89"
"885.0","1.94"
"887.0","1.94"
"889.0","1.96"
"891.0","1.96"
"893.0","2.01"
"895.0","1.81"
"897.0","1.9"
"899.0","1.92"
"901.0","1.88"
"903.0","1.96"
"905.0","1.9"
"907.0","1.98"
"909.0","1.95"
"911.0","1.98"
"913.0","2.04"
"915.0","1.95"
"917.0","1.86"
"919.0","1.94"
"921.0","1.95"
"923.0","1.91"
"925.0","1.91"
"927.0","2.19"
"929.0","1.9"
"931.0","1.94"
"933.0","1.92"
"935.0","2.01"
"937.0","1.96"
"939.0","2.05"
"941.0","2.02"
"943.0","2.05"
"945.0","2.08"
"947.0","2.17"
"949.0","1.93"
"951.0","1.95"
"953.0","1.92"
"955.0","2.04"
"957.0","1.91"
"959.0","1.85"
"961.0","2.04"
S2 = 1.94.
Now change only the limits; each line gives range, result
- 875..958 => 1.94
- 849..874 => 1.91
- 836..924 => 1.86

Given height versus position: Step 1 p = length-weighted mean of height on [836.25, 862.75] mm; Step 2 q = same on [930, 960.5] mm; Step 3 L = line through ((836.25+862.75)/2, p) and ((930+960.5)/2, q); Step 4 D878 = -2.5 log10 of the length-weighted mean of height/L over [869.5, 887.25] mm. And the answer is 0.135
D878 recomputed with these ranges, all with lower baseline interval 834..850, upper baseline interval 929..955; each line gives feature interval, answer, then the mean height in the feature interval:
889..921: -0.04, 1.94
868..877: 0.16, 1.5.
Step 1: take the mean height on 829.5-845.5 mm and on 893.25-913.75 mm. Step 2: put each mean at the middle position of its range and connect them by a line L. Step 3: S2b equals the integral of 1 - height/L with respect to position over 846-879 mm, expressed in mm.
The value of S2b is -4.1 mm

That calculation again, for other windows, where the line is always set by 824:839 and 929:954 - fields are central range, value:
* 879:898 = -1.26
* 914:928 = -0.31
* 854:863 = -2.63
